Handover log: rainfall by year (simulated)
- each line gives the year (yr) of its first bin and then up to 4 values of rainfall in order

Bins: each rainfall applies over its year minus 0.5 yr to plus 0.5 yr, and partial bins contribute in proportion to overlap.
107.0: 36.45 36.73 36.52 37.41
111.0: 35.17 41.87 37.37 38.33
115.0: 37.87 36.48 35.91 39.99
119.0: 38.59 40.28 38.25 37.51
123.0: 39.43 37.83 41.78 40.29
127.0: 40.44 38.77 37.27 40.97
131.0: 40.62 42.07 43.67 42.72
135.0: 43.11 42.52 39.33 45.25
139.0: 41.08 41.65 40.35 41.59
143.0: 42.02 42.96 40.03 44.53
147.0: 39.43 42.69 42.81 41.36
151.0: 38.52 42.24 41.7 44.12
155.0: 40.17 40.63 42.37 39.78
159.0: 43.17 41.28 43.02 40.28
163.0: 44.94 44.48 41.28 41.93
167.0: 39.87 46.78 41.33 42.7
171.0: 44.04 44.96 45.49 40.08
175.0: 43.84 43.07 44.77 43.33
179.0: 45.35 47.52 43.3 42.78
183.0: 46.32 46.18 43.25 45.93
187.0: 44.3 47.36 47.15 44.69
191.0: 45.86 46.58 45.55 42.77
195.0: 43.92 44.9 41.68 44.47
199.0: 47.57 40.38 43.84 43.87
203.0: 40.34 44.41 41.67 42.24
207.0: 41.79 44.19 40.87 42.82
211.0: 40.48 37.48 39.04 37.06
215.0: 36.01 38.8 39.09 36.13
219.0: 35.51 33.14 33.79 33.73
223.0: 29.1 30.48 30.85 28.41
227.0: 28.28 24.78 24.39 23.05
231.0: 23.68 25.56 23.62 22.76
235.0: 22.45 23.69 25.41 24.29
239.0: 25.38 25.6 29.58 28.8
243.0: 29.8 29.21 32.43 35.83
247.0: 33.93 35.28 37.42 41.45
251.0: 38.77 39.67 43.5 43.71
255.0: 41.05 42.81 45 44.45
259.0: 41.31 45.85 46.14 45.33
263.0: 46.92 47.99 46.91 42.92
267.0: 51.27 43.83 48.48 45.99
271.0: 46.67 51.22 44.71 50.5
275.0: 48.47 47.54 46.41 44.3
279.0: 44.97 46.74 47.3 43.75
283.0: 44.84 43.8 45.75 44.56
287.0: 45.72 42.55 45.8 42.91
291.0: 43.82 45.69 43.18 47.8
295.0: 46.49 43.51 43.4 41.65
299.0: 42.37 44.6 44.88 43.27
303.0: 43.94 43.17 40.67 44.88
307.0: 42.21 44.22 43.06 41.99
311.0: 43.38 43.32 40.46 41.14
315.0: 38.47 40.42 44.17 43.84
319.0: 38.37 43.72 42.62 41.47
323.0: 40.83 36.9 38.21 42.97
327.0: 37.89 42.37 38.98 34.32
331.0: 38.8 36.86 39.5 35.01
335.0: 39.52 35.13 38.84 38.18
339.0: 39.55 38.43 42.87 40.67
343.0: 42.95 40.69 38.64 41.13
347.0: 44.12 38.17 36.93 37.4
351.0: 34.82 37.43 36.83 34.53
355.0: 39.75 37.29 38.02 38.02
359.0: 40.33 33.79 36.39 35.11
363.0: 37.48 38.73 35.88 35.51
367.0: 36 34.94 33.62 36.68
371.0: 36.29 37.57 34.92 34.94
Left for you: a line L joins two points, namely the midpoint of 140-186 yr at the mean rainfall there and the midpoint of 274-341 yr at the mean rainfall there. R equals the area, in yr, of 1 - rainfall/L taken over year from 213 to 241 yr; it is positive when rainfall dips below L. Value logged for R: 8.76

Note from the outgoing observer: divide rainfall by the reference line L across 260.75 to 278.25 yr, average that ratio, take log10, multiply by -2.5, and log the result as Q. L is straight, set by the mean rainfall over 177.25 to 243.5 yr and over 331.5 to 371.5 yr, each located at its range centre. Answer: -0.25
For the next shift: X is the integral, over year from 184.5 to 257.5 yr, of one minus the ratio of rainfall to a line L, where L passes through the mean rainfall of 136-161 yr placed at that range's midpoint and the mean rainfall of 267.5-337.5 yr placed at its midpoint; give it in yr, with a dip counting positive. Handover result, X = 9.8 yr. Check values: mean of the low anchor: 41.7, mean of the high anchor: 43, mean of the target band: 36.6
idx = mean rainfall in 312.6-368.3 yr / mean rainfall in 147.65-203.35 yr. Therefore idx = 0.9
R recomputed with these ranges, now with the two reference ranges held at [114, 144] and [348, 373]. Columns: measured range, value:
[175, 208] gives -4.18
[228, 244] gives 5.50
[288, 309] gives -3.49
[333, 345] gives -0.74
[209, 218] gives 0.03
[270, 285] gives -3.37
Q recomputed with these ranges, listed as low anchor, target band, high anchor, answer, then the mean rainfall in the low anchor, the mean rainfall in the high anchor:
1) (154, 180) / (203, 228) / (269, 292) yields 0.200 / 42.9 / 45.9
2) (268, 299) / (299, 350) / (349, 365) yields 0.002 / 45.5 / 37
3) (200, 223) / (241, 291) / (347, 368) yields -0.125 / 39.2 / 37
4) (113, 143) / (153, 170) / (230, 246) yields -0.175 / 40.1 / 26.4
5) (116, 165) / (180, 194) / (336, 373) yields -0.126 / 41.1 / 37.8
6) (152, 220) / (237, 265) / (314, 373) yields 0.086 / 42.7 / 38.5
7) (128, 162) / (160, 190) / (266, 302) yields -0.038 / 41.6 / 45.5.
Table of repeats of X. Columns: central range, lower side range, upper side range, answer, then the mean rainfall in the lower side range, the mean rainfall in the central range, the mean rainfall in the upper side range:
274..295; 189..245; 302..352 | -3.9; 35.2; 45.4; 40.3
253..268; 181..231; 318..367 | -2.3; 39.4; 45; 38.6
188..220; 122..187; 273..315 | 0.8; 42.3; 41.9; 44.3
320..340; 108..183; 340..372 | -0.4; 41.3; 39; 37.8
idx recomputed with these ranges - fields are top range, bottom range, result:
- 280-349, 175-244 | 1.12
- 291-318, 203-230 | 1.21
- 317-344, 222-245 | 1.49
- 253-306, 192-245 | 1.30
